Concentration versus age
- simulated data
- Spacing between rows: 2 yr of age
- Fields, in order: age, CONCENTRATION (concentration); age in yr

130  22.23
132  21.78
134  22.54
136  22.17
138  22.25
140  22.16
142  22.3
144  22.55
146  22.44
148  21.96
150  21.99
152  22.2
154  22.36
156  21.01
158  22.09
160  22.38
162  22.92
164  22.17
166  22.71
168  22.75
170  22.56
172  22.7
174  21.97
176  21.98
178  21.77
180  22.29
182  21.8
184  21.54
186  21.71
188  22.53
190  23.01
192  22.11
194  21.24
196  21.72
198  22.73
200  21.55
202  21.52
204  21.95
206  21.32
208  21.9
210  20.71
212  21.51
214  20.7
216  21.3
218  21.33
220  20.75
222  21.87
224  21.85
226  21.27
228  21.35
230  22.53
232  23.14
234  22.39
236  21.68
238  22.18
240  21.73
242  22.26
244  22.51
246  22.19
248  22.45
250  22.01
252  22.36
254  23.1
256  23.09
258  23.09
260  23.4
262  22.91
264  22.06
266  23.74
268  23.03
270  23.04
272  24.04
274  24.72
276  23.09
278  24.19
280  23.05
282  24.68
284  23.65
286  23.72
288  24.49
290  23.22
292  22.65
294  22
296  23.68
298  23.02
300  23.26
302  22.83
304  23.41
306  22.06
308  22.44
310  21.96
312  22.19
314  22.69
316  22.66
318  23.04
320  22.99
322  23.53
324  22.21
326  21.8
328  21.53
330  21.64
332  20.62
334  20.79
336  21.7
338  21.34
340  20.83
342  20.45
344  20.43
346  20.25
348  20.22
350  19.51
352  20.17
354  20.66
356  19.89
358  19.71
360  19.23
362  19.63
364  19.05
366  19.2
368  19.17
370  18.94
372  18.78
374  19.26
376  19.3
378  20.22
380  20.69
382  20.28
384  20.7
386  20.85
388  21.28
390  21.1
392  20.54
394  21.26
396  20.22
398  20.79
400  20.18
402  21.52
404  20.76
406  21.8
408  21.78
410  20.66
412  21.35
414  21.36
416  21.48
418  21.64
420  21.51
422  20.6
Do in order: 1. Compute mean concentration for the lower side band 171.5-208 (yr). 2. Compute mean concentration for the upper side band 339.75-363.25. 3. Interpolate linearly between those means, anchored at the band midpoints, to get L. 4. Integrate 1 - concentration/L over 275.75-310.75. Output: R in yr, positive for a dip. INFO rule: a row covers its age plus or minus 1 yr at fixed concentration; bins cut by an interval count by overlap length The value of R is -4.2 yr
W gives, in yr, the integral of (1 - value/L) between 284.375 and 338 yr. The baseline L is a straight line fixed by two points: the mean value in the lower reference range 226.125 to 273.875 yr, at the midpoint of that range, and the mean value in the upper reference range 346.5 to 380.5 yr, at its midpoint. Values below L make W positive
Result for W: -3.88 yr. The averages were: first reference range 22.6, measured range 22.5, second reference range 19.6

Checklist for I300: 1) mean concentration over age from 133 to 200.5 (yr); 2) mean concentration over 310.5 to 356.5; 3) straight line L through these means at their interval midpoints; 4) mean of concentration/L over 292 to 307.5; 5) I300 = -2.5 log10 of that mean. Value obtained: -0.06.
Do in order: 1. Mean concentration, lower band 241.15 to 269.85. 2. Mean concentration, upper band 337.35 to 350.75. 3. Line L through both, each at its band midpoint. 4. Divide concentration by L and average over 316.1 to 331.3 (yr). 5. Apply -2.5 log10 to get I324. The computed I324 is -0.071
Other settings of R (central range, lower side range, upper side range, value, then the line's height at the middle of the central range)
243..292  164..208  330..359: -4.54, 21.3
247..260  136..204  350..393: -0.93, 21.2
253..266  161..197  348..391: -1.09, 21.2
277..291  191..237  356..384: -2.12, 20.7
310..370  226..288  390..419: 2.69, 21.9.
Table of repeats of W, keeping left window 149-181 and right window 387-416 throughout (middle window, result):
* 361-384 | 1.79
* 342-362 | 1.22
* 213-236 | 0.27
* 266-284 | -1.69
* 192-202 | 0.12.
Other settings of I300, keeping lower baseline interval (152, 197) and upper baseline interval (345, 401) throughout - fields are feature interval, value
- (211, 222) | 0.03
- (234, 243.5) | -0.03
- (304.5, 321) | -0.09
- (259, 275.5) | -0.11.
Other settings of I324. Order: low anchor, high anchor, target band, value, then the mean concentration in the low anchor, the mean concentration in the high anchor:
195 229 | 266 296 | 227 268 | 0.001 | 21.5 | 23.6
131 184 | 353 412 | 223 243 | -0.024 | 22.2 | 20.3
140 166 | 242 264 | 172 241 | 0.032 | 22.2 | 22.7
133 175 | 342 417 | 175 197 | 0.002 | 22.3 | 20.3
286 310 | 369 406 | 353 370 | 0.087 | 23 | 20.4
